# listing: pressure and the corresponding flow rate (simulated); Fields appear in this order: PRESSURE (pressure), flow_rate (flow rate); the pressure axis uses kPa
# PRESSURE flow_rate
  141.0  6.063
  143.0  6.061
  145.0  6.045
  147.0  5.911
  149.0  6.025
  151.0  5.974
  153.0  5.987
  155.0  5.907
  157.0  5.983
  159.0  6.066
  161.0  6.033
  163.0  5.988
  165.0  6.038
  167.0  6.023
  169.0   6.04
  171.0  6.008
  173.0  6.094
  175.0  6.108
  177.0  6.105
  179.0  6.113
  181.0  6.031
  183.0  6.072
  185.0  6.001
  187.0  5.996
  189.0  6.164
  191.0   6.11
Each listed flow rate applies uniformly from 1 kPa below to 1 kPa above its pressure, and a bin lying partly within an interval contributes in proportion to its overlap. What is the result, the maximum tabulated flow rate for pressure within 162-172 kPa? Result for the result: 6.04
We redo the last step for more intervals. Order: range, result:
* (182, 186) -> 6.072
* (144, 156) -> 6.045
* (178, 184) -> 6.113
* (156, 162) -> 6.066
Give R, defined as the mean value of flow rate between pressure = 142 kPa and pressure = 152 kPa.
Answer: 6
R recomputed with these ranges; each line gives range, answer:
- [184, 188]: 6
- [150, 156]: 5.96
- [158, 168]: 6.03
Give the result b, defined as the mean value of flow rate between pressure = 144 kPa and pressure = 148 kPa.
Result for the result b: 5.98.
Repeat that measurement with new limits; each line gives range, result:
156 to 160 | 6.02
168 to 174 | 6.05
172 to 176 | 6.1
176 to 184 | 6.08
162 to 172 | 6.02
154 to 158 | 5.95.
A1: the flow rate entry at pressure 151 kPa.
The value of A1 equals 5.974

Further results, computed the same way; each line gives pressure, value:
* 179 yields 6.113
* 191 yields 6.11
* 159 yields 6.066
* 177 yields 6.105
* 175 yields 6.108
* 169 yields 6.04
